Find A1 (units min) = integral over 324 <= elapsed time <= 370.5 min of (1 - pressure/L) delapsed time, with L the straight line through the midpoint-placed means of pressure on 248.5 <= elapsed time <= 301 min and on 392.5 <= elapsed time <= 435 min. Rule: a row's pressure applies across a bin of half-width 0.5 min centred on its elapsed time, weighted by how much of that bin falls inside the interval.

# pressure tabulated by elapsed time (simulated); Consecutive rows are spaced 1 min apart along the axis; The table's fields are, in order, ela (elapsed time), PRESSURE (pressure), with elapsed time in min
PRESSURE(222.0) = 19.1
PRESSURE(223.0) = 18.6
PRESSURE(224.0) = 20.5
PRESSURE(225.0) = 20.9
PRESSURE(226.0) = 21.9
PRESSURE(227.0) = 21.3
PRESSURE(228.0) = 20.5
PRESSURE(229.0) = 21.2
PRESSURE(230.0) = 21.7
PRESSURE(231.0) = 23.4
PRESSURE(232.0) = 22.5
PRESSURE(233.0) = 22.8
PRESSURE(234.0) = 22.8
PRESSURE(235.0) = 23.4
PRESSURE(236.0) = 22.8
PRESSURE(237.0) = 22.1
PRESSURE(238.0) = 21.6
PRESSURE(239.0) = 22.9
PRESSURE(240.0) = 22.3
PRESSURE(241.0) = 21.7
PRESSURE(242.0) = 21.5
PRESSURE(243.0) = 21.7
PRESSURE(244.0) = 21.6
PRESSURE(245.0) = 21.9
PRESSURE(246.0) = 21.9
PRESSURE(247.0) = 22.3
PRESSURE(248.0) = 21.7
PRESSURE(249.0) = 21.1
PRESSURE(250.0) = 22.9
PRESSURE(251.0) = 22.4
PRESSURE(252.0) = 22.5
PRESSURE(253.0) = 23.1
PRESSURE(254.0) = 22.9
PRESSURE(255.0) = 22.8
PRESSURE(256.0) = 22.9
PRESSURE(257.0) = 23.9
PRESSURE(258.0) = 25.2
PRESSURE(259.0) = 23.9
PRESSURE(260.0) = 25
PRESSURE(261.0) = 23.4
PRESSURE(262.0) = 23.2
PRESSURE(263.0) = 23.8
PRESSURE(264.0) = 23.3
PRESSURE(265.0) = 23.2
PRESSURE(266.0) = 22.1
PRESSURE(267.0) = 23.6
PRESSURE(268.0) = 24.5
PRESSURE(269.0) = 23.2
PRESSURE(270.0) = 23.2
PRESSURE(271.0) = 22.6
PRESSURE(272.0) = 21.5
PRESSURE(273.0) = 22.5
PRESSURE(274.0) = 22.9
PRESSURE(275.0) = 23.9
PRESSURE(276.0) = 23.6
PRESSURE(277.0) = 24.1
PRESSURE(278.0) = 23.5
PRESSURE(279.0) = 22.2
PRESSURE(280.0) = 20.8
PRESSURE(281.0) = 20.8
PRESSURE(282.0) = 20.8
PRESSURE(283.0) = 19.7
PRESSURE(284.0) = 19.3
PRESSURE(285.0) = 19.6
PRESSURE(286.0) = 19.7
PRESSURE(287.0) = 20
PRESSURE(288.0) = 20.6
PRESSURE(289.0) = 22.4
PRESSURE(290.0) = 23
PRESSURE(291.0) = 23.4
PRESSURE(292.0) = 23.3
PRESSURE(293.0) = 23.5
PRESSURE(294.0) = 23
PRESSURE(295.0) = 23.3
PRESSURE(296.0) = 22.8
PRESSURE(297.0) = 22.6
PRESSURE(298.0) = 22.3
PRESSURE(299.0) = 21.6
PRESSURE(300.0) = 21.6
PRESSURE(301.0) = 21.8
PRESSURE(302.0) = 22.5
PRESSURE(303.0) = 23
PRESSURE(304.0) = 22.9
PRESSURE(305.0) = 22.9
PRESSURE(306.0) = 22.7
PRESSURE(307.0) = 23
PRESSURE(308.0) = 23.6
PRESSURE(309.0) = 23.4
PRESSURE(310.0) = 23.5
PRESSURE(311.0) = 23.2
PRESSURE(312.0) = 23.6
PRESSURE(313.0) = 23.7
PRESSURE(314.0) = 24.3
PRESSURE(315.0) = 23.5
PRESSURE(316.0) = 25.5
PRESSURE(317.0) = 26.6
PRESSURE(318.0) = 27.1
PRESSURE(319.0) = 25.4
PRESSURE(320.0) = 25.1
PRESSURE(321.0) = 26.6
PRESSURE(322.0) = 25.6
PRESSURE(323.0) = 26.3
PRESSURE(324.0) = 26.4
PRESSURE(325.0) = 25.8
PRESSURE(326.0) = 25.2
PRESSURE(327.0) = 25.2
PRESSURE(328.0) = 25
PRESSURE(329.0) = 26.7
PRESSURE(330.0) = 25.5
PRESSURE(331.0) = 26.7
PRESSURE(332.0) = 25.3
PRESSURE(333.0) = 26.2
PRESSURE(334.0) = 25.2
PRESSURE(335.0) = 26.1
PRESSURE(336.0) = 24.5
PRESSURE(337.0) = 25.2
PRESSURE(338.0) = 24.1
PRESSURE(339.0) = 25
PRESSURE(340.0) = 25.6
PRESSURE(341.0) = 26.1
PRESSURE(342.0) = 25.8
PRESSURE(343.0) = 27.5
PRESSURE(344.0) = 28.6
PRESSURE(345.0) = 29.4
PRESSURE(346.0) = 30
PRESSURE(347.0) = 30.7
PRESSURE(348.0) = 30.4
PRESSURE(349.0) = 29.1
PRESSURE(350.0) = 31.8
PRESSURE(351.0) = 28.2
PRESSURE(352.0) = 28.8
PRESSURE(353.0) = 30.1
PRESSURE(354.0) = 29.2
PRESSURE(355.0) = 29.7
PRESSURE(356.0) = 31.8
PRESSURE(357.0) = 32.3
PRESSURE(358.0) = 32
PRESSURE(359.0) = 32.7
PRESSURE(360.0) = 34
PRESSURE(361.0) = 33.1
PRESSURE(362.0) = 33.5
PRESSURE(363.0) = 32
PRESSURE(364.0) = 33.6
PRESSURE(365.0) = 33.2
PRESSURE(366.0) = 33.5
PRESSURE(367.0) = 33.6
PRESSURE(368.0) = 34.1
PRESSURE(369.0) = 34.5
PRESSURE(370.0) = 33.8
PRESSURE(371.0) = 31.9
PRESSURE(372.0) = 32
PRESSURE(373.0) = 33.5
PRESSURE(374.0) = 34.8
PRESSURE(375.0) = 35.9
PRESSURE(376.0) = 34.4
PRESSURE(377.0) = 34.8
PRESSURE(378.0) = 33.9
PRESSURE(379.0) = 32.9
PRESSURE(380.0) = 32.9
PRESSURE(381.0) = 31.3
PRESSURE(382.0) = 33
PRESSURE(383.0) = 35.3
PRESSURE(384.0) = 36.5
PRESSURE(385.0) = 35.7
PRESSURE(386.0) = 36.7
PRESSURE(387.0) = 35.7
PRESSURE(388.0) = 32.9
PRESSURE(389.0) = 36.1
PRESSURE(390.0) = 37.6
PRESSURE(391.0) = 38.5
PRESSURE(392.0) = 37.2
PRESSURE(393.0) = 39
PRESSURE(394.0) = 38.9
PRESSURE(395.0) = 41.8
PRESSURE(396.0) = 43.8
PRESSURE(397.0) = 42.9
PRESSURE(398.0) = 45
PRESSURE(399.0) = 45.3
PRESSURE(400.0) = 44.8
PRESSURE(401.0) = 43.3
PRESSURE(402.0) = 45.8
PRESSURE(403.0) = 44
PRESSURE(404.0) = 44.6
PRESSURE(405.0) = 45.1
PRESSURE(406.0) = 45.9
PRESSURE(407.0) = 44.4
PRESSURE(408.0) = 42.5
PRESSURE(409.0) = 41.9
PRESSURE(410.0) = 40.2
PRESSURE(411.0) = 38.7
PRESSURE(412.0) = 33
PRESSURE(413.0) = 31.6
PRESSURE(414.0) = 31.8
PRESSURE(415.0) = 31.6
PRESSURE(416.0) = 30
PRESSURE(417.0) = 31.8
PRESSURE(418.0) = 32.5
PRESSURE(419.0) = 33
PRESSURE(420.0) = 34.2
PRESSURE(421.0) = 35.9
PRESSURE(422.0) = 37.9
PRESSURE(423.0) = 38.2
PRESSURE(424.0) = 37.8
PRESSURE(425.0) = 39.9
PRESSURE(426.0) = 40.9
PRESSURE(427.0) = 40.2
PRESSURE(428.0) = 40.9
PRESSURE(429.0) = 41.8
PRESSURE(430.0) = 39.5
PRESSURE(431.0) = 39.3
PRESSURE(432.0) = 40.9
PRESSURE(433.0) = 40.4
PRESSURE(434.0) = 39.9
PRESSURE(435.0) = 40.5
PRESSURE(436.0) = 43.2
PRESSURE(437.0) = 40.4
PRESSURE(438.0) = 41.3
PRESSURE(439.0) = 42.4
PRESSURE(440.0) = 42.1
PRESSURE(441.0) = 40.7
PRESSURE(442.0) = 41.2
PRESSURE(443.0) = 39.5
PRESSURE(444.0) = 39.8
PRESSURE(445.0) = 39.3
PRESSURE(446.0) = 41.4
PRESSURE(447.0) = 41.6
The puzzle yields 3.54 min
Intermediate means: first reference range 22.6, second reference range 39.6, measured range 29.1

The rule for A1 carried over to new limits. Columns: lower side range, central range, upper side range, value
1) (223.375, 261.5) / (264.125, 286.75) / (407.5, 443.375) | 2.7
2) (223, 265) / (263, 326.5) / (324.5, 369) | 6.2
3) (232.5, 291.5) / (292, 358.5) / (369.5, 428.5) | 8.4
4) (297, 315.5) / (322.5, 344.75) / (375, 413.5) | 1.6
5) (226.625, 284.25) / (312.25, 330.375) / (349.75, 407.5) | 2.6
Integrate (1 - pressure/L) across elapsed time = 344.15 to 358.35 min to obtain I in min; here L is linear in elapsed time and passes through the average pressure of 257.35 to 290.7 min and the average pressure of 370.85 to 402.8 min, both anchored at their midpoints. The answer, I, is 1.1 min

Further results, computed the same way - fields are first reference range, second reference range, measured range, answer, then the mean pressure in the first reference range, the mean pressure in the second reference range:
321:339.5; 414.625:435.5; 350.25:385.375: -3.01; 25.6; 37.5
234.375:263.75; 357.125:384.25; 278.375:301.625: 4.14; 22.7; 33.5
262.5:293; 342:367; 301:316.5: 1.46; 22.3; 31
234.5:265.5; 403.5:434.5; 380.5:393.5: -0.17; 22.7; 38.3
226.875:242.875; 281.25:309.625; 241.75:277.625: -1.33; 22.2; 22.1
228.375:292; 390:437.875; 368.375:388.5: 0.85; 22.4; 39.6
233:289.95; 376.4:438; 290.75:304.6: 1.95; 22.4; 38.5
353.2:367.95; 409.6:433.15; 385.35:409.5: -4.36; 32.4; 36.7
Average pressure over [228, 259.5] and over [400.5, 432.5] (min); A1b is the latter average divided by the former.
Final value 1.72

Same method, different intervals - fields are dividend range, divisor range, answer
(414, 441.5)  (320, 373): 1.32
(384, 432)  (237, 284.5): 1.72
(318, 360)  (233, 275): 1.21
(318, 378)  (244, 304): 1.31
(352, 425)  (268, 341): 1.53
